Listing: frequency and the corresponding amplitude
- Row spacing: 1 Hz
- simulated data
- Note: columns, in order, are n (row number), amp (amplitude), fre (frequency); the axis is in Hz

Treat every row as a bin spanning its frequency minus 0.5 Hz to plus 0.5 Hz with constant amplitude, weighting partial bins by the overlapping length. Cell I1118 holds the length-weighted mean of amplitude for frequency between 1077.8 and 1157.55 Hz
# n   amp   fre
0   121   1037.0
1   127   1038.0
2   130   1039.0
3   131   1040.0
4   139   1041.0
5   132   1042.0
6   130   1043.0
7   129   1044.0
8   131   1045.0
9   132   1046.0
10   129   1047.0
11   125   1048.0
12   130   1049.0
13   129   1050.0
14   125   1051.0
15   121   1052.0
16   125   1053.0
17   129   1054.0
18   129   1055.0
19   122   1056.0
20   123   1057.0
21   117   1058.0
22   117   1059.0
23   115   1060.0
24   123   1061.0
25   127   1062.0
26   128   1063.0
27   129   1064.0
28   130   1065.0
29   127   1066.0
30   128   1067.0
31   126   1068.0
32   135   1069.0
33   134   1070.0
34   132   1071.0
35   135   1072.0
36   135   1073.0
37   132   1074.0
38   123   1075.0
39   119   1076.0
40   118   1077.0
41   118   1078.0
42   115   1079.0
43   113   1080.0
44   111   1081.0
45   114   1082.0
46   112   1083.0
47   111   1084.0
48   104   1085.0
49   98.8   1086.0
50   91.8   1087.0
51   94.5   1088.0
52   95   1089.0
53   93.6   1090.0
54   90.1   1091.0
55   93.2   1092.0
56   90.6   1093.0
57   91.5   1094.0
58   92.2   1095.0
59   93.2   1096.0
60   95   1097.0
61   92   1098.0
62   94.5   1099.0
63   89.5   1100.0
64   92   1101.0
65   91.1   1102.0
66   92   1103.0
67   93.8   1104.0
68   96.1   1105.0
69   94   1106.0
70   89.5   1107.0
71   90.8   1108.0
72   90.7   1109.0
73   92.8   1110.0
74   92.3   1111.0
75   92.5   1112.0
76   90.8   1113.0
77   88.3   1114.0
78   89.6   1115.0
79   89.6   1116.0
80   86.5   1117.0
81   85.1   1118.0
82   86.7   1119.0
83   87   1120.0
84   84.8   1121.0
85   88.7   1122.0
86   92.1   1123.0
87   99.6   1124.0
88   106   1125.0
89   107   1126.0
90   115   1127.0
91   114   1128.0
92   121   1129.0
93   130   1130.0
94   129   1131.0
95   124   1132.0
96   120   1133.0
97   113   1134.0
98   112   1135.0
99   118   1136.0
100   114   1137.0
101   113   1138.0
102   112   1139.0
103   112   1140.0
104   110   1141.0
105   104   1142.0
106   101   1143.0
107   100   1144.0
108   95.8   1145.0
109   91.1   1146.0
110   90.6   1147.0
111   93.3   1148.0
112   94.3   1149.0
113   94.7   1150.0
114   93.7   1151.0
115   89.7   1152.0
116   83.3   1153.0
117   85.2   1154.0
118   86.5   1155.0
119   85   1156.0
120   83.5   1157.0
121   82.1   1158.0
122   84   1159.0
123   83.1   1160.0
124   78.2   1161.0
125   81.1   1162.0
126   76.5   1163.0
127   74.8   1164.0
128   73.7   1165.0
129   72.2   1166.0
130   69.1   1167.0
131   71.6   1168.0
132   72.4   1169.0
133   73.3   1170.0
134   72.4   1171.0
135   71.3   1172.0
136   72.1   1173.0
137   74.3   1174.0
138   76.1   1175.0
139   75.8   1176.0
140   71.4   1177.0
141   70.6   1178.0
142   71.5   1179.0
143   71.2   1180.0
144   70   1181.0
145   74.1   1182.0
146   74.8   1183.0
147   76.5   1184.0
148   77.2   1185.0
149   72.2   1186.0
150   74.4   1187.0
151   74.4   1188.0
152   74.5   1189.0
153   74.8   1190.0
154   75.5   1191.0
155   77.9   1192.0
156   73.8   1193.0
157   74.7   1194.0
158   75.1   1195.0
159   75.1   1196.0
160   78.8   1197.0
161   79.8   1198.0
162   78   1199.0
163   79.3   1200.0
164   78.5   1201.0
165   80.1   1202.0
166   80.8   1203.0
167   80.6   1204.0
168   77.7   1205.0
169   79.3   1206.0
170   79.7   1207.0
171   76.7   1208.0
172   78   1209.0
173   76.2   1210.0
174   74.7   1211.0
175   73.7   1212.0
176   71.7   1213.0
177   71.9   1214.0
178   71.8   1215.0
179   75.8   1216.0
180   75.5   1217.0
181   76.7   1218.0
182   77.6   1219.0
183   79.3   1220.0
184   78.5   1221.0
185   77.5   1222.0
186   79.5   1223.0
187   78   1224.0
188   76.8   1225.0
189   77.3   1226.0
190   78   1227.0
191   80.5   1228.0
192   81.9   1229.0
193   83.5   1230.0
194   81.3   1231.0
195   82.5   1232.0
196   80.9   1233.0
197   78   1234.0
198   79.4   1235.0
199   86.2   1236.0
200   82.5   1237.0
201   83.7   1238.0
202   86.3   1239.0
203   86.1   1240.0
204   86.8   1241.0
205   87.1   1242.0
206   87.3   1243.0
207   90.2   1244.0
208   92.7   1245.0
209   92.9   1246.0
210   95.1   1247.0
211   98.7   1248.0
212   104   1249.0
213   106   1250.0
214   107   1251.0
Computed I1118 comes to 98.8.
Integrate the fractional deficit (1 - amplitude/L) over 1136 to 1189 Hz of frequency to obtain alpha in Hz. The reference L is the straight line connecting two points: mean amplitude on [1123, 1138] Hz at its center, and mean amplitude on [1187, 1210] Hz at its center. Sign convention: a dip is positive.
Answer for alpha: 7.5 Hz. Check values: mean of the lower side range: 115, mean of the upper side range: 77.3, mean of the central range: 83.8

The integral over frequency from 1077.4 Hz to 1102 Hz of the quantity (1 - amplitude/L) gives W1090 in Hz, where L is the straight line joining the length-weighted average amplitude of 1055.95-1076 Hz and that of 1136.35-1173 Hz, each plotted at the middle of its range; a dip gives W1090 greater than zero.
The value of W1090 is 3.6 Hz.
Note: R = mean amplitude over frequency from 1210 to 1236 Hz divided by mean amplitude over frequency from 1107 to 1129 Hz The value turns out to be 0.83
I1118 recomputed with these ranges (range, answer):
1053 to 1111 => 110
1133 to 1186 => 86.1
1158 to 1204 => 75.4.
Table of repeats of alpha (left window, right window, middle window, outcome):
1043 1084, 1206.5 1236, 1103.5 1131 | 2.99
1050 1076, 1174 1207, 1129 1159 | -2.36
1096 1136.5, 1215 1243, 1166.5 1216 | 6.62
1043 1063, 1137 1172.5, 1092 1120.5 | 3.91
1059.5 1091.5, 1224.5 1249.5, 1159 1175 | 3.97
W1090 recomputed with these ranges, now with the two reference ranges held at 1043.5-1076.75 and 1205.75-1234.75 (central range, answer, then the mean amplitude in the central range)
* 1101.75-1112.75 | 2.0 Hz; 92.3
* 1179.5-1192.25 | 2.0 Hz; 74.4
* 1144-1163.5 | 2.2 Hz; 87.3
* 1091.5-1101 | 1.9 Hz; 92.4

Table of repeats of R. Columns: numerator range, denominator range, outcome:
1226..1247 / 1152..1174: 1.08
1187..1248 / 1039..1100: 0.68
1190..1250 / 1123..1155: 0.77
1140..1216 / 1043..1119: 0.73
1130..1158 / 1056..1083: 0.82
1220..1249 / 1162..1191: 1.15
